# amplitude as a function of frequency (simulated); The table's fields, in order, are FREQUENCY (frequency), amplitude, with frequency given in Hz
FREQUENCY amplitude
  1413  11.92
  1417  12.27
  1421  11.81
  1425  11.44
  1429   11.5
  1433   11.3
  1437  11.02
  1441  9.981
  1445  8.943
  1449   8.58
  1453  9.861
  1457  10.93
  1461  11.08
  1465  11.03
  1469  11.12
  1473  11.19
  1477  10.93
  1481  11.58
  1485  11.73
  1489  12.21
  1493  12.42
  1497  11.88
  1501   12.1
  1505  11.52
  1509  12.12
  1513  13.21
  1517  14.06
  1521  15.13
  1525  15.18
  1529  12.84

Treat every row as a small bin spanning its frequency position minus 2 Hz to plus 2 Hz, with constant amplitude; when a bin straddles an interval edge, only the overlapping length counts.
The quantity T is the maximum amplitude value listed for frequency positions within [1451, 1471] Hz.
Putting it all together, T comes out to 11.12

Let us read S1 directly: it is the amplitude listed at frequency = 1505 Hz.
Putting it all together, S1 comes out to 11.52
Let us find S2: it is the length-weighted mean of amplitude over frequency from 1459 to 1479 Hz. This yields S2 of 11.1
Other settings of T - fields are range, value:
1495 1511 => 12.12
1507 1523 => 15.13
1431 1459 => 11.3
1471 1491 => 12.21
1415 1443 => 12.27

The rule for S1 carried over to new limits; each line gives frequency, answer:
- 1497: 11.88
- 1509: 12.12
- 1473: 11.19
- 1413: 11.92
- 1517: 14.06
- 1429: 11.5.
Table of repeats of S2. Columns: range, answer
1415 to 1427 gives 11.8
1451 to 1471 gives 10.8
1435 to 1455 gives 9.68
